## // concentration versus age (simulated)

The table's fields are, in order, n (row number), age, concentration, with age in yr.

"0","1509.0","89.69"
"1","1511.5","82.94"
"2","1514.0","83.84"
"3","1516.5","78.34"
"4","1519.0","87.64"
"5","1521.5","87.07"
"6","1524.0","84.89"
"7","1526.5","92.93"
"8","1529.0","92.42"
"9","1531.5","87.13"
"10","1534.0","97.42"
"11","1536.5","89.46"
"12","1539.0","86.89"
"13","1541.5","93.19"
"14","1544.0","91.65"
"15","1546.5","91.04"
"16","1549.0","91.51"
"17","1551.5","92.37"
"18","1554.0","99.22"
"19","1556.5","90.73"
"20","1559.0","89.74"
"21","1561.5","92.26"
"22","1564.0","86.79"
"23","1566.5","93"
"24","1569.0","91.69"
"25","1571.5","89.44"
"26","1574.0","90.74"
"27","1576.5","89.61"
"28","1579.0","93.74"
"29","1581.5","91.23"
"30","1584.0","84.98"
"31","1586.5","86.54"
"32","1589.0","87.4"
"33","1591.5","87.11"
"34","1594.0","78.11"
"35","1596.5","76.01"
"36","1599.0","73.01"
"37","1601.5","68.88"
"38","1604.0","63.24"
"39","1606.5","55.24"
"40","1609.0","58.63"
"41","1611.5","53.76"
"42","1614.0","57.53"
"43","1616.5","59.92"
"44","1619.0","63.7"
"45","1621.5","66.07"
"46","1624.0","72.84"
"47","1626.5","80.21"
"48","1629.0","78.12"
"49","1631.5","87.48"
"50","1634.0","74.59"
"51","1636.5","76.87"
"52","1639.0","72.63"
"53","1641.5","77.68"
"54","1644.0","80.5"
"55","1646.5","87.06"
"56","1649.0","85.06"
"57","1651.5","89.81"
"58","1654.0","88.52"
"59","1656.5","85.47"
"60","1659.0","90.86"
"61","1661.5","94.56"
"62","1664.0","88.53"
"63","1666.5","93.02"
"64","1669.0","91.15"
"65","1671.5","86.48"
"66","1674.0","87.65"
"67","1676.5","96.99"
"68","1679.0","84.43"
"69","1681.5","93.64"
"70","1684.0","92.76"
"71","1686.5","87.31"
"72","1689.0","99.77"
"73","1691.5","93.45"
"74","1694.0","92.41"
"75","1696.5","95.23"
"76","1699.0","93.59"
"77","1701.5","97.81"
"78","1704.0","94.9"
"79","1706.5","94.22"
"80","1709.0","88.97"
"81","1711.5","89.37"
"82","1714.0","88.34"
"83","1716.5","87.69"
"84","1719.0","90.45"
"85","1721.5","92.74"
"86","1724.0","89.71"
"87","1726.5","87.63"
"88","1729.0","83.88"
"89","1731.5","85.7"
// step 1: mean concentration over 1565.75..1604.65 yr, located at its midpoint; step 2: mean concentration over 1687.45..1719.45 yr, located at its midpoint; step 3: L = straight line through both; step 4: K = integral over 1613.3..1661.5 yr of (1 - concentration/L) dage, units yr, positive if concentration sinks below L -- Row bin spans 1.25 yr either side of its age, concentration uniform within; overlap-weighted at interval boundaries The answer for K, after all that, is 5.4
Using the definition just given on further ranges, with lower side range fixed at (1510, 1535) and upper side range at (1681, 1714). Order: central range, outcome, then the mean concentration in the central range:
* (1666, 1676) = 0.3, 89.9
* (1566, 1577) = -0.2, 90.8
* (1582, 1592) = 0.3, 86.8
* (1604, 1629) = 7.4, 63.9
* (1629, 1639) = 1.4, 78.6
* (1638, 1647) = 1.2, 79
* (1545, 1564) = -0.8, 92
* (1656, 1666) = 0.2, 90.4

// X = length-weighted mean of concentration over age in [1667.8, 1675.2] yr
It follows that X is 88.4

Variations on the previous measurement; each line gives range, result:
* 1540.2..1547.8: 91.9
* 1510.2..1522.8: 84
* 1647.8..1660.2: 87.9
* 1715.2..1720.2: 89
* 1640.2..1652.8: 84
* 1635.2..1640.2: 74.8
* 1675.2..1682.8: 91.7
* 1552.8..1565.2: 91.7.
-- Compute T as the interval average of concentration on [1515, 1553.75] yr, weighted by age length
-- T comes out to 89.8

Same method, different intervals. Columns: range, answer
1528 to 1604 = 88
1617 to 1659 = 79.2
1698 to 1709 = 94.5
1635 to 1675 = 85.9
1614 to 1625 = 64.5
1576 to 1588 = 89.2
